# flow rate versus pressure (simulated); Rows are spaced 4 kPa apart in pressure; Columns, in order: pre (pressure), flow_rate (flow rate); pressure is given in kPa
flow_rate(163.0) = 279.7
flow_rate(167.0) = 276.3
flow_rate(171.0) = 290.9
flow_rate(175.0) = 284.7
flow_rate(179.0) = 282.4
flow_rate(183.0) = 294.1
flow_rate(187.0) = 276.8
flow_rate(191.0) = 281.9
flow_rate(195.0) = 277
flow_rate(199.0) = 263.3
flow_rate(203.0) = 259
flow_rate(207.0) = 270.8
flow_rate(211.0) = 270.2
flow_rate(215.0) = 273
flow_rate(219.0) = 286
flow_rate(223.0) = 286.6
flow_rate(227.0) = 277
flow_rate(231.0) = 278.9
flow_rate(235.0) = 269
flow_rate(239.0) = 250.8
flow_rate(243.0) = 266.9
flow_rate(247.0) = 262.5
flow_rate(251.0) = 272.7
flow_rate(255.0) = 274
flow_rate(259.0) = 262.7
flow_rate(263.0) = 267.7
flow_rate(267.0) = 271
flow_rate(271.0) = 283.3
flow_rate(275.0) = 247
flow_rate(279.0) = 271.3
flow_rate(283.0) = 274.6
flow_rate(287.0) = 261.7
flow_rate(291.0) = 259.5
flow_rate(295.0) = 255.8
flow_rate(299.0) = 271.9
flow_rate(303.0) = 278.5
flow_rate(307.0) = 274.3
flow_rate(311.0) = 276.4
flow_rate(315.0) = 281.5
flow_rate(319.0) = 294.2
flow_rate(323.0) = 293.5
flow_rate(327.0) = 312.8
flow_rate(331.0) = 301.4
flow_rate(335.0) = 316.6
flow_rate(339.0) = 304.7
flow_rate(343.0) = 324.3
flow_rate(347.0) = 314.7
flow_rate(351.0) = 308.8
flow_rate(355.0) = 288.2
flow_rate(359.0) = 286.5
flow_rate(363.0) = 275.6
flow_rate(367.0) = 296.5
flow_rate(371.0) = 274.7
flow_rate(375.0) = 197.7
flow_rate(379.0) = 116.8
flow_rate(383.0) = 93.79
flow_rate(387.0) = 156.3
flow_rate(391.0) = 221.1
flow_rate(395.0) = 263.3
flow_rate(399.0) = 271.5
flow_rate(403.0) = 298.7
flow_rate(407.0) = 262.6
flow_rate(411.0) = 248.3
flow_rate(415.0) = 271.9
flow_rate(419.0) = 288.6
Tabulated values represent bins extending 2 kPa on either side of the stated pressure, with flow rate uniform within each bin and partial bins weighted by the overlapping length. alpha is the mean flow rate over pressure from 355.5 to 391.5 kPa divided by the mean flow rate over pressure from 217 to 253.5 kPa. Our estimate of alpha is 0.79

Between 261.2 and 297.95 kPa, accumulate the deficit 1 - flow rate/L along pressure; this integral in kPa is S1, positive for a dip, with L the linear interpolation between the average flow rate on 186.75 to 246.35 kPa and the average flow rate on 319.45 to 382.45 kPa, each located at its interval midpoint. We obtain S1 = 1.1 kPa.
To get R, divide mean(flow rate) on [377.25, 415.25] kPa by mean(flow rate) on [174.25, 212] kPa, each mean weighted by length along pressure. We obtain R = 0.79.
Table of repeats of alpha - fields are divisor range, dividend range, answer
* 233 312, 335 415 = 0.95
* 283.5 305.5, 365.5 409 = 0.83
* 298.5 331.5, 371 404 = 0.71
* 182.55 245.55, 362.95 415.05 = 0.84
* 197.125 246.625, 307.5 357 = 1.11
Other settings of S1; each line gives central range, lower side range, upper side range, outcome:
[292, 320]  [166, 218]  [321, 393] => -0.99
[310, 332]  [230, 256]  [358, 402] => -4.69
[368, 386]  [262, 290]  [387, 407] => 5.54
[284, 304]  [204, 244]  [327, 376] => 1.33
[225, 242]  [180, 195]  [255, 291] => 0.36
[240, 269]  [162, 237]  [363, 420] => -0.28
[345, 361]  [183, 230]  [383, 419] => -3.10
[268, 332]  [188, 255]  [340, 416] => -3.77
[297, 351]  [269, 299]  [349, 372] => -3.58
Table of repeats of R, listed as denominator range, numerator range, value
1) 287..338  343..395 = 0.85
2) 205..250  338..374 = 1.08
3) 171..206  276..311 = 0.97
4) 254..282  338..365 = 1.12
